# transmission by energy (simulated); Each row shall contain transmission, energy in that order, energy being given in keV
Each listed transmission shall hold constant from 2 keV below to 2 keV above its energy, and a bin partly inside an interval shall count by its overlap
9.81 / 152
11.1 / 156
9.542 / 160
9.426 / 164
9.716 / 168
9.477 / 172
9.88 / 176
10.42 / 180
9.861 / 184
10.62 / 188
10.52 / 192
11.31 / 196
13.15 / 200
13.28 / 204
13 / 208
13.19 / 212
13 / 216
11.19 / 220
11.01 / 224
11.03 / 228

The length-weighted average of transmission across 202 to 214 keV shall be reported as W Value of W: 13.2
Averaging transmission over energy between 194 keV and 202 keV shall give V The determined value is 12.2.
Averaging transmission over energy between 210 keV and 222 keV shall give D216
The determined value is 12.5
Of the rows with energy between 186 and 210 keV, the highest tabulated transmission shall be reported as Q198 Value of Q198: 13.28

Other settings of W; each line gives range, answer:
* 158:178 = 9.61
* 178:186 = 10.1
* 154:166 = 10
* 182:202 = 11.1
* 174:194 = 10.3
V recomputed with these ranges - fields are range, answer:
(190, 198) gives 10.9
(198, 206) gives 13.2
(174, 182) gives 10.2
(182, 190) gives 10.2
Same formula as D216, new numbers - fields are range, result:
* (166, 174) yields 9.6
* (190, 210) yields 12.3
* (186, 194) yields 10.6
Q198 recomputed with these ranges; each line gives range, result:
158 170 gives 9.716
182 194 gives 10.62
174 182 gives 10.42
